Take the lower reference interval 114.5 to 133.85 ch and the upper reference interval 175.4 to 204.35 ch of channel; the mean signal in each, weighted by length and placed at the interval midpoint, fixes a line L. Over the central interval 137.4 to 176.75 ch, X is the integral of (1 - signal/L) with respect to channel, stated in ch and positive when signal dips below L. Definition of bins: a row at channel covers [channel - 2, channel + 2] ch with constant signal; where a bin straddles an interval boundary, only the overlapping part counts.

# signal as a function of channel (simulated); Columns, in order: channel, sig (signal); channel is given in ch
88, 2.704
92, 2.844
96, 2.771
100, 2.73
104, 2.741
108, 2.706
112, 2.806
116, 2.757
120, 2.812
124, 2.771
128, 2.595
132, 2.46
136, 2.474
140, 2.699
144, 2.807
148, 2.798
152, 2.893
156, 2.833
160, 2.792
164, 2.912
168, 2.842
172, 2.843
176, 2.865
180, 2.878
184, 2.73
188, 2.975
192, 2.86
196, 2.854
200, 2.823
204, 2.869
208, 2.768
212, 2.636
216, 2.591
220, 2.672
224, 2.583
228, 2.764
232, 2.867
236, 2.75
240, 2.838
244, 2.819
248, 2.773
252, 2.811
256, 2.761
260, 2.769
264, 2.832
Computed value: -0.8 ch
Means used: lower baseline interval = 2.68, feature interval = 2.82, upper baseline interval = 2.86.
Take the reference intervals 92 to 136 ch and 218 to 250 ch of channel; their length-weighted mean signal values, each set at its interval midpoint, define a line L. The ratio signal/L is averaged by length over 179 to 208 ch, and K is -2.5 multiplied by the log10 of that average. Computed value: -0.04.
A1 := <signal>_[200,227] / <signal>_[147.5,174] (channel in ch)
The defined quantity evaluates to 0.9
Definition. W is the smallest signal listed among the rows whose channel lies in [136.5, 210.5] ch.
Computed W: 2.699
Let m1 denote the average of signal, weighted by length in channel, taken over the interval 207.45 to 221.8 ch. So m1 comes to 2.66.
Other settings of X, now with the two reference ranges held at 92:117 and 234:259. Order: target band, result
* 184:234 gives 0.22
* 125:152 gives 1.02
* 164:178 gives -0.43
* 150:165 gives -0.45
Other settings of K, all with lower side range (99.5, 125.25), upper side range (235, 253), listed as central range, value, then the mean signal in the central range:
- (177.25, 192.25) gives -0.030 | 2.86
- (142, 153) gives -0.021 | 2.83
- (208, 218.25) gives 0.058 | 2.65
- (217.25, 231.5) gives 0.042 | 2.69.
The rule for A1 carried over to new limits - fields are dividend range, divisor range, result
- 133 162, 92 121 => 0.99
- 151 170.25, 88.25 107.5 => 1.03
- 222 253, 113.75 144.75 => 1.04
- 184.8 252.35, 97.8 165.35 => 1.01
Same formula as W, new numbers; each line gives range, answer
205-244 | 2.583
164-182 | 2.842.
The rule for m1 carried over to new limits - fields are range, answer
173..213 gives 2.83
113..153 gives 2.7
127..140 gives 2.53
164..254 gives 2.79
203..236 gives 2.72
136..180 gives 2.81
